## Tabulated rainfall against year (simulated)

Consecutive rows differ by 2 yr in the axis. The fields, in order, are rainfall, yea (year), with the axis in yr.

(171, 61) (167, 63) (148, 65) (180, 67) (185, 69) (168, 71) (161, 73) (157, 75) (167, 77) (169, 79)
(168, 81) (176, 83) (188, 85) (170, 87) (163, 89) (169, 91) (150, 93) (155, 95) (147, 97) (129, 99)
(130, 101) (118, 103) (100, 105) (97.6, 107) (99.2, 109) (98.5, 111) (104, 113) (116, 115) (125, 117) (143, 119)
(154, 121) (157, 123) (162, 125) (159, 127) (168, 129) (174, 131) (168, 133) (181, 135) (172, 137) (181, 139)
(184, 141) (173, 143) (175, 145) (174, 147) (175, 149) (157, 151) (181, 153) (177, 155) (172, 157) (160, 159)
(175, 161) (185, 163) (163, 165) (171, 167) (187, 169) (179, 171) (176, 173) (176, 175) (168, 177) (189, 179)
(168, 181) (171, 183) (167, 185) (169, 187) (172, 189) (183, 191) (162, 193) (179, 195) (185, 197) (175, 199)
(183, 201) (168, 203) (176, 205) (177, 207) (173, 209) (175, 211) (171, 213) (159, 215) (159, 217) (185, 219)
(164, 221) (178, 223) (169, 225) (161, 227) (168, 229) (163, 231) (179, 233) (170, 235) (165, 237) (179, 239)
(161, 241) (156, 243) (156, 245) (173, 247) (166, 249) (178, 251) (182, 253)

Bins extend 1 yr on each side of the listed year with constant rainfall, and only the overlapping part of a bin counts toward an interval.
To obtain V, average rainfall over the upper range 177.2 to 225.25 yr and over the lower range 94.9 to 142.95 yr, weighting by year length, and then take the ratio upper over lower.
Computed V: 1.21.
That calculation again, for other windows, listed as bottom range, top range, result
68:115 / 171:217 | 1.19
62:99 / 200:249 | 1.03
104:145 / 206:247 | 1.15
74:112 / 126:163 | 1.19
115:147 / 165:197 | 1.06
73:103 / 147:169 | 1.09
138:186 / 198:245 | 0.97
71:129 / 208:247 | 1.16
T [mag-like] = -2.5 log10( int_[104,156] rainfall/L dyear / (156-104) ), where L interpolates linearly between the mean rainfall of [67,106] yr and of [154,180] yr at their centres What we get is 0.10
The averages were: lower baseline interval 157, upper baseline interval 175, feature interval 152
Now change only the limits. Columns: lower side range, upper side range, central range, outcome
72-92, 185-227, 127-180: -0.02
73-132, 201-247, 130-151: -0.15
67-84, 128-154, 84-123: 0.26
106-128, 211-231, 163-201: -0.14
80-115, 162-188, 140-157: -0.08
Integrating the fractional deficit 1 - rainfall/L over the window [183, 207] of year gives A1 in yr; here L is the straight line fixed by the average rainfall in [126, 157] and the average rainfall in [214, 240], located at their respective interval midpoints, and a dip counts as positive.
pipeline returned -0.5 yr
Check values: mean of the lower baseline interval 173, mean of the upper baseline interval 169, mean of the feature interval 174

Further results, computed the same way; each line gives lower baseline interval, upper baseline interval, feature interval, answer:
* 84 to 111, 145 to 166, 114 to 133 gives 0.2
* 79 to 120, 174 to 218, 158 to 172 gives -1.1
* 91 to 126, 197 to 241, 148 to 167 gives -3.0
